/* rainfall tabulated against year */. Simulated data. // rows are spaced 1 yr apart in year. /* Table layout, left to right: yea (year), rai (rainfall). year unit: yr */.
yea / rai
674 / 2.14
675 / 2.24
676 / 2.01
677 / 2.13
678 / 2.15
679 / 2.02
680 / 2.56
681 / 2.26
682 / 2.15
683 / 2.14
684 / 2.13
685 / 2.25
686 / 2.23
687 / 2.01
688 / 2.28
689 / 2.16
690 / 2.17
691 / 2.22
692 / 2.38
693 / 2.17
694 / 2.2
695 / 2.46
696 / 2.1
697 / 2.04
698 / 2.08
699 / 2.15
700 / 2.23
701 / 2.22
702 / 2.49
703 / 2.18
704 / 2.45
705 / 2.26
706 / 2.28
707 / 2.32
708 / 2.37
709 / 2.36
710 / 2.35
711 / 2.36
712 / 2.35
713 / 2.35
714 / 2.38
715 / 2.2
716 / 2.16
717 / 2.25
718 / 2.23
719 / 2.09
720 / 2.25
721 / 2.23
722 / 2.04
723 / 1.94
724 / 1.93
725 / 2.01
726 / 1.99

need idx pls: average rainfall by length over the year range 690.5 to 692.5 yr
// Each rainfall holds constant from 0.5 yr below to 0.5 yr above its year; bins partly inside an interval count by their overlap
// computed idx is 2.3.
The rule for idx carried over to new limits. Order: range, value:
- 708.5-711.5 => 2.36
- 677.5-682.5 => 2.23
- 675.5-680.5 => 2.17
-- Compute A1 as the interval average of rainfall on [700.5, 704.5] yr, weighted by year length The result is 2.33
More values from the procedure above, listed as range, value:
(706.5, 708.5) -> 2.34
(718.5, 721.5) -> 2.19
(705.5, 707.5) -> 2.3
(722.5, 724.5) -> 1.94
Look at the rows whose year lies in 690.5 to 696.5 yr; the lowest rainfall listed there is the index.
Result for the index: 2.1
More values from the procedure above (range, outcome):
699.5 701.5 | 2.22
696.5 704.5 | 2.04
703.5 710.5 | 2.26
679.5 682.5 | 2.15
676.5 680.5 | 2.02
